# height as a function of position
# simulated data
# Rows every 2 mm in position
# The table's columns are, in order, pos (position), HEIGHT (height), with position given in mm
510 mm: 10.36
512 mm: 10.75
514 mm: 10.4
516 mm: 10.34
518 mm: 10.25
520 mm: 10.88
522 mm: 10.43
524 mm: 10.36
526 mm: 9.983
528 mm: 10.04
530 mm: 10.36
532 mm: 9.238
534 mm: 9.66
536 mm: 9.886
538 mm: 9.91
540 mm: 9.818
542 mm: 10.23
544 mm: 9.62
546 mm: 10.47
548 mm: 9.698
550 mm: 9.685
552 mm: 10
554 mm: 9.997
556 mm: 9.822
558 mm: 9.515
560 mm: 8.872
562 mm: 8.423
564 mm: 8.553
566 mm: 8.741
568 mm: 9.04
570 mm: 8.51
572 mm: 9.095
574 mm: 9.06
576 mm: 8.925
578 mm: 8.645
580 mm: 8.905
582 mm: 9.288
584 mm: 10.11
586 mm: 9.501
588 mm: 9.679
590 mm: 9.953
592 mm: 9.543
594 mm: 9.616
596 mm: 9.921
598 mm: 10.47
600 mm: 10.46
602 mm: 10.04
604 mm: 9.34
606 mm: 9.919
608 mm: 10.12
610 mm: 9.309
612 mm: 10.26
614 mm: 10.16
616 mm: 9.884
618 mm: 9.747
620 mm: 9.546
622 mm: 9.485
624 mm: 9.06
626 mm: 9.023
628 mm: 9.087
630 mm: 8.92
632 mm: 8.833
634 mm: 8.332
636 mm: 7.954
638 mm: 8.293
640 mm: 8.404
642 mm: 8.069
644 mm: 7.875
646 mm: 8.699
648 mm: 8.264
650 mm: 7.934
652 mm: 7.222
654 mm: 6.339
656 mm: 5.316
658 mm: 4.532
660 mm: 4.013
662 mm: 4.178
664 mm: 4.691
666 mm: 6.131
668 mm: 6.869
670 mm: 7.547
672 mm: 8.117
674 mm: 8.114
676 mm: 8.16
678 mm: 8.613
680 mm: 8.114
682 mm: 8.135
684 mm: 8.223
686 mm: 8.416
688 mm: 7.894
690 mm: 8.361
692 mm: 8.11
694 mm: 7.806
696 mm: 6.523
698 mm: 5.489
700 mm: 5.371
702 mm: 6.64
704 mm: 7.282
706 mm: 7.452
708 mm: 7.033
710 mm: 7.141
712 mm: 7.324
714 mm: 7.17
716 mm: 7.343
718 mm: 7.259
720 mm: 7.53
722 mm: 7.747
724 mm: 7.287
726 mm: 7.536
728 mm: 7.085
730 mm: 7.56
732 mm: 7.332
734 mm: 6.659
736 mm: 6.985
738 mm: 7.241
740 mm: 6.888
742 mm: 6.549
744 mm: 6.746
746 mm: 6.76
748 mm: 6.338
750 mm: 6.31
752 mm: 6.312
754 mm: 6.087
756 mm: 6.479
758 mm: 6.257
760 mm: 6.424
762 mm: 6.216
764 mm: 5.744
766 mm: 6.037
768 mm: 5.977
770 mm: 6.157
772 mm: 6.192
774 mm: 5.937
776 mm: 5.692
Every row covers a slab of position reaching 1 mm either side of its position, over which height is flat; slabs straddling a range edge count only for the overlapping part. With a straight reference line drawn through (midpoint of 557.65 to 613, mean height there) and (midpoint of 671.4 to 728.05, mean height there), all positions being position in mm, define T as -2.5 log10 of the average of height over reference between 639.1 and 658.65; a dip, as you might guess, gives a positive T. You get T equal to 0.15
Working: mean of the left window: 9.42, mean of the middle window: 7.31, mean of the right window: 7.49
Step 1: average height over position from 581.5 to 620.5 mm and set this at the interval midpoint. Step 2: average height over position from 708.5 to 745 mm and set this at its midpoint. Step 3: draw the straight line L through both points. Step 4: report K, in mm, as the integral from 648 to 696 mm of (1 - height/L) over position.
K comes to 7.0 mm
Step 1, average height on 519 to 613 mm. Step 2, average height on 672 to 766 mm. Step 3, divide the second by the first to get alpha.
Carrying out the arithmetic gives 0.7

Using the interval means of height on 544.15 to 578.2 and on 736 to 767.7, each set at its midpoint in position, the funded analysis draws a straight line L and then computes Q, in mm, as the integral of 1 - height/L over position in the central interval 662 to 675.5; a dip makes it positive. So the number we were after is 1.6 mm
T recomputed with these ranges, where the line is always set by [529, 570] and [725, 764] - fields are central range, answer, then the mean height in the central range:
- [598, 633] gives -0.12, 9.62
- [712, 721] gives -0.03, 7.33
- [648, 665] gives 0.37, 5.69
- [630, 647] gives -0.01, 8.34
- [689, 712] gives 0.05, 7.03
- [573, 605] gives -0.07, 9.59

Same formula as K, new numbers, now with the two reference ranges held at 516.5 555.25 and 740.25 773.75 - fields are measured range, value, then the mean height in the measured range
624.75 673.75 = 5.06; 7.3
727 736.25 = -0.57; 7.14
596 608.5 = -1.59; 10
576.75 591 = -0.33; 9.43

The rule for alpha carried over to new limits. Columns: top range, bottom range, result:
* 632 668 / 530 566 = 0.72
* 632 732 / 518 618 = 0.75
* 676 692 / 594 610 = 0.83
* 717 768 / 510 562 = 0.68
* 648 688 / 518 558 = 0.69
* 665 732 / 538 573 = 0.79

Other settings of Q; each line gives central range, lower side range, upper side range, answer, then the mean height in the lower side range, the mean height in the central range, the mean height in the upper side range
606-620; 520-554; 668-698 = -1.56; 9.99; 9.89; 7.89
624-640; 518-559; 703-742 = -0.10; 9.99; 8.65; 7.24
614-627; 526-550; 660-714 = -1.75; 9.9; 9.51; 7.16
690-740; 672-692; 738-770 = 1.38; 8.21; 7.14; 6.36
